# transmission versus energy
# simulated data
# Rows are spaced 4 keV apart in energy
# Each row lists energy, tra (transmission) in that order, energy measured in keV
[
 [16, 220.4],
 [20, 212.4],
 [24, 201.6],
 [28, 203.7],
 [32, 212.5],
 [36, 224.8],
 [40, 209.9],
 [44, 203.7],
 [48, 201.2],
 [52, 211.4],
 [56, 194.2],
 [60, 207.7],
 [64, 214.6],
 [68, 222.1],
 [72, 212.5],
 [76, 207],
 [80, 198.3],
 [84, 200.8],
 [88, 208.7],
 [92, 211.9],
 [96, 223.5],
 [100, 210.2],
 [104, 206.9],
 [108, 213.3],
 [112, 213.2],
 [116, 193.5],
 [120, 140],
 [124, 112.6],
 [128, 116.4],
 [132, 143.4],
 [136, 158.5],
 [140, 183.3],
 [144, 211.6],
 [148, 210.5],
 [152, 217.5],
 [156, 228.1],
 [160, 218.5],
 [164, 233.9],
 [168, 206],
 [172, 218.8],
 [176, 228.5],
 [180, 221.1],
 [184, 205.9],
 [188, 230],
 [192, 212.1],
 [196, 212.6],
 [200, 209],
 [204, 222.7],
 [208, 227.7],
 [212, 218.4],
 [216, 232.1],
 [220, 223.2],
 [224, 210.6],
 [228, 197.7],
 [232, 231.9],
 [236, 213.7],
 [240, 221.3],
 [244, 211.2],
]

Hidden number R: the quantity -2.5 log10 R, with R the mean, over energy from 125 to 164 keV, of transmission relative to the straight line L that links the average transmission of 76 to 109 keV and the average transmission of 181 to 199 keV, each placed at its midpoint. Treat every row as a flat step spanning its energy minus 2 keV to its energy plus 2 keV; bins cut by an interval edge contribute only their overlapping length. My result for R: 0.13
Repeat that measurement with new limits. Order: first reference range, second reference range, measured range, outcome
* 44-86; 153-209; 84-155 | 0.14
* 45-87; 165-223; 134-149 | 0.13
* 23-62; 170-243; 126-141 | 0.40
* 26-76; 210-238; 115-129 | 0.47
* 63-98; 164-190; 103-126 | 0.19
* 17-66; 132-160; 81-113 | -0.04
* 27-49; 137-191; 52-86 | 0.02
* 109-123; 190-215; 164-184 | -0.07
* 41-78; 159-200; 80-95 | 0.02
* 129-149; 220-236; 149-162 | -0.20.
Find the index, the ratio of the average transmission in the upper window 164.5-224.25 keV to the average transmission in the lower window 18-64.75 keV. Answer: 1.05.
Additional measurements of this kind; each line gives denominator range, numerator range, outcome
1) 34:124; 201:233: 1.08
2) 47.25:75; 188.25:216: 1.05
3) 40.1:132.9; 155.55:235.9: 1.12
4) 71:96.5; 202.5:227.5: 1.06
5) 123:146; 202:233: 1.41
